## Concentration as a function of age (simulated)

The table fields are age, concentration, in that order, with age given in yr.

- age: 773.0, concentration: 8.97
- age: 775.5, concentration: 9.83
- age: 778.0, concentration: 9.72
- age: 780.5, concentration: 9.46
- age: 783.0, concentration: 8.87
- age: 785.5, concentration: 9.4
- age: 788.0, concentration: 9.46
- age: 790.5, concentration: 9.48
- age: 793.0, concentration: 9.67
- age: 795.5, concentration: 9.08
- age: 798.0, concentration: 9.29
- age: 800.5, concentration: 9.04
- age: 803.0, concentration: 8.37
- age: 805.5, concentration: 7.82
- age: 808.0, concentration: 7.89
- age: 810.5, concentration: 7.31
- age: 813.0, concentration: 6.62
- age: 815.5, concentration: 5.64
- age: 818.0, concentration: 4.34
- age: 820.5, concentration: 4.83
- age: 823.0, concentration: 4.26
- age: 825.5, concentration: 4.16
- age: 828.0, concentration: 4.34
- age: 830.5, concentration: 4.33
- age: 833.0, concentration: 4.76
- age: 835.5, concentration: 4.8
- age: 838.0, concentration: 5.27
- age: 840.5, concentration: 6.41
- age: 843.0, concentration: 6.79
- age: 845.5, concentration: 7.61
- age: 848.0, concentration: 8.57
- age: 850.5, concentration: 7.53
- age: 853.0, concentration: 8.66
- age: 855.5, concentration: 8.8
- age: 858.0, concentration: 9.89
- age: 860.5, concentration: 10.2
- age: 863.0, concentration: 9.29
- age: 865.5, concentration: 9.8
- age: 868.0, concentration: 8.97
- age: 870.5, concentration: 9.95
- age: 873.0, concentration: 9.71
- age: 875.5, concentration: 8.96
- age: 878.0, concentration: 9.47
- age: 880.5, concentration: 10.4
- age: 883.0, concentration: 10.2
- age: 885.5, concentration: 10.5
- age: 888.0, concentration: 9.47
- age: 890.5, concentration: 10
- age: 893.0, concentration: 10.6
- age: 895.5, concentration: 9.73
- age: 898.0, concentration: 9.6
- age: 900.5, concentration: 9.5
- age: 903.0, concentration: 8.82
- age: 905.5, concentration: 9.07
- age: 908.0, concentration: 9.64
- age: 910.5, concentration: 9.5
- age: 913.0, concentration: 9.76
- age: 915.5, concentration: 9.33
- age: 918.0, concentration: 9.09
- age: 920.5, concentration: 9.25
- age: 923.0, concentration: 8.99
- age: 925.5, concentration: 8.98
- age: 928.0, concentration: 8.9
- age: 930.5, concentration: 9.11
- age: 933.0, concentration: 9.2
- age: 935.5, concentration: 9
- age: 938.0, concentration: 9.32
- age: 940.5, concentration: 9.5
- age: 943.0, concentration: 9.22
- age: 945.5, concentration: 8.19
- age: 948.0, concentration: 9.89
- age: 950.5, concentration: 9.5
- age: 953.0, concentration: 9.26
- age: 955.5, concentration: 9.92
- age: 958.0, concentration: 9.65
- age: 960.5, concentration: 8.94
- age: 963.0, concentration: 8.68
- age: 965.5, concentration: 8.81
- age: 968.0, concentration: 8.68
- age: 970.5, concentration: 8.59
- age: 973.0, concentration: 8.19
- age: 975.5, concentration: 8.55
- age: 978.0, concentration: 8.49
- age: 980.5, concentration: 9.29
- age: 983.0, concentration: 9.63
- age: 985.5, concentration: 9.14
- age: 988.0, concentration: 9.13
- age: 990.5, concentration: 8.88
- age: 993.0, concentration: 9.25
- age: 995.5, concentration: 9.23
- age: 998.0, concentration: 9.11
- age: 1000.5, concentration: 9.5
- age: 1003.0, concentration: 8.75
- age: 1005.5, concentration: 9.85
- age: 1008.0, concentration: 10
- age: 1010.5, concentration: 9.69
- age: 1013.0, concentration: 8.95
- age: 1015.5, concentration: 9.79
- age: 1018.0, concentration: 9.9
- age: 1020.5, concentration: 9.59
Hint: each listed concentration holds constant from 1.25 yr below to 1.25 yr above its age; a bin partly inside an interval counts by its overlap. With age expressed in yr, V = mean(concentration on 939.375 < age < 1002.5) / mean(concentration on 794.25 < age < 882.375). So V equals 1.2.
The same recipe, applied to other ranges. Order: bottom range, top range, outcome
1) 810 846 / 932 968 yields 1.72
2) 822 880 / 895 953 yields 1.23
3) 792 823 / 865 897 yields 1.34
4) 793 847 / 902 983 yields 1.42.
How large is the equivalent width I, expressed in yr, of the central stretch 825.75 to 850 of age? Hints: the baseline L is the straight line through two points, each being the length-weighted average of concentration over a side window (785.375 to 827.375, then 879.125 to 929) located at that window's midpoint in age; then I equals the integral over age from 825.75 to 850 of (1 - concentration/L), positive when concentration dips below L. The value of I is 6.7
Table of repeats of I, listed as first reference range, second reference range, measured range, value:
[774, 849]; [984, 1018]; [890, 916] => -4.2 yr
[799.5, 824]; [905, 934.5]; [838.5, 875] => -4.4 yr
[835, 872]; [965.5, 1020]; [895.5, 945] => -3.2 yr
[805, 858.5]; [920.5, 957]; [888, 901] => -3.0 yr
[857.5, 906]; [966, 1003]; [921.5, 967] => 0.4 yr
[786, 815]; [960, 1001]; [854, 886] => -3.7 yr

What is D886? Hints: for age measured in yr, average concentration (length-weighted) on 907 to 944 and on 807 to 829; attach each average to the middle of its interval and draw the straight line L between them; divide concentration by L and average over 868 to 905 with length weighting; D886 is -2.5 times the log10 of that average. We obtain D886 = -0.23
